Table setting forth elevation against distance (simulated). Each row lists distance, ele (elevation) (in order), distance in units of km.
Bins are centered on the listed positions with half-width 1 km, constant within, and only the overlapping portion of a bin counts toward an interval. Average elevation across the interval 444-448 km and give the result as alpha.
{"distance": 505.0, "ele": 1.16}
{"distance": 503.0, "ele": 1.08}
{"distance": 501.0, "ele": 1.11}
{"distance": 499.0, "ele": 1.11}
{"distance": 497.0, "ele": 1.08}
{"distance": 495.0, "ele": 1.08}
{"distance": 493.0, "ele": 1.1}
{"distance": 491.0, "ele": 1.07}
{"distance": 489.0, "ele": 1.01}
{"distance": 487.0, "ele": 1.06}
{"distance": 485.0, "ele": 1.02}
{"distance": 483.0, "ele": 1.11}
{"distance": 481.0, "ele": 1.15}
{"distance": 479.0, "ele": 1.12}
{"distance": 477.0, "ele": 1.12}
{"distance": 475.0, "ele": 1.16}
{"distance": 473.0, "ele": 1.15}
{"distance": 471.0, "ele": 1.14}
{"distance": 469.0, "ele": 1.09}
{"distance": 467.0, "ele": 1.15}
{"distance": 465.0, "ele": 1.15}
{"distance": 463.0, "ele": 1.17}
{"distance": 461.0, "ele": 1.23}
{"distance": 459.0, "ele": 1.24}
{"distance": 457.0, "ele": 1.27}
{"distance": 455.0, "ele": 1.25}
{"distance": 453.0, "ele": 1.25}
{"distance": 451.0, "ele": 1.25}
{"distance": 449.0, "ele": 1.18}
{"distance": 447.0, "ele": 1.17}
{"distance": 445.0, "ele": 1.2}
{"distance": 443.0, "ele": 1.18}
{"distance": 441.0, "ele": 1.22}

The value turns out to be 1.19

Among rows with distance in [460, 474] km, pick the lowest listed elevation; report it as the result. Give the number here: 1.09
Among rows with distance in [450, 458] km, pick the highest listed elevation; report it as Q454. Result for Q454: 1.27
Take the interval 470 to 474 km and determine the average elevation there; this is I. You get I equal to 1.15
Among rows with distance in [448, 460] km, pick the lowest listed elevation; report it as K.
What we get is 1.18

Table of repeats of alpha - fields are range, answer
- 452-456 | 1.25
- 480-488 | 1.08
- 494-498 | 1.08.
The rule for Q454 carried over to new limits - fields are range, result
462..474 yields 1.17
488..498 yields 1.1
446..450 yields 1.18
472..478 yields 1.16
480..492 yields 1.15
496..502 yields 1.11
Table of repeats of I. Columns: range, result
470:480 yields 1.14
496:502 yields 1.1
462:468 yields 1.16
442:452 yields 1.2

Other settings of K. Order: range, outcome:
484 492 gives 1.01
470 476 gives 1.14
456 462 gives 1.23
